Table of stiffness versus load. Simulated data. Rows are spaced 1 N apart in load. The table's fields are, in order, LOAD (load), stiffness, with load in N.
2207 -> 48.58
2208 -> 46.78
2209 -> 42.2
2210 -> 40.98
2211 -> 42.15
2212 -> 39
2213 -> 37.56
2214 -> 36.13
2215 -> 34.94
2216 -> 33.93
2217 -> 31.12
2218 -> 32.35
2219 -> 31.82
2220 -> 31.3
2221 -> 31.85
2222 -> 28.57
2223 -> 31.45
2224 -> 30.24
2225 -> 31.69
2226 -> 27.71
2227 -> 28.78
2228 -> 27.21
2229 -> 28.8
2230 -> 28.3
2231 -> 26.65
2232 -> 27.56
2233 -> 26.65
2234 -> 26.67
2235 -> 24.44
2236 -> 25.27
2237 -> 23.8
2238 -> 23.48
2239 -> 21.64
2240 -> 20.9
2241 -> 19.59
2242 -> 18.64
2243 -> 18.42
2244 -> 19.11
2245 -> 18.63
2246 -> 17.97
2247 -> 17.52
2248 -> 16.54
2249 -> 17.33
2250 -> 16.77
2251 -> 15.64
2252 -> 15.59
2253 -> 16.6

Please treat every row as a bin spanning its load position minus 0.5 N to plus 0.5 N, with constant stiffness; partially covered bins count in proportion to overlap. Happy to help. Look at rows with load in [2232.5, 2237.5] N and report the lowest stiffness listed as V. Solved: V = 23.8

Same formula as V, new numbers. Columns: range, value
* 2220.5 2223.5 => 28.57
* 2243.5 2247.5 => 17.52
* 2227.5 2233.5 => 26.65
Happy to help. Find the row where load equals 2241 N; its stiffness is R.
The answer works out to 19.59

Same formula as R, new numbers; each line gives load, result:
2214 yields 36.13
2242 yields 18.64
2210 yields 40.98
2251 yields 15.64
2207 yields 48.58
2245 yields 18.63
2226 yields 27.71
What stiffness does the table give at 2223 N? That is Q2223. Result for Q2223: 31.45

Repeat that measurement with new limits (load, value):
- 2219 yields 31.82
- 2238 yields 23.48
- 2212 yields 39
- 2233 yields 26.65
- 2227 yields 28.78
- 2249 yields 17.33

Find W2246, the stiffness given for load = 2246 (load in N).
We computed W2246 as 17.97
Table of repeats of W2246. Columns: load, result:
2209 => 42.2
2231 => 26.65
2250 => 16.77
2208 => 46.78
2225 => 31.69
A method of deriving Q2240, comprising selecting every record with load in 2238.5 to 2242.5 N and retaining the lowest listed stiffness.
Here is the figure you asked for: 18.64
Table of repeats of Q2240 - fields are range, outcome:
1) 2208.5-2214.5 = 36.13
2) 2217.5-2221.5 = 31.3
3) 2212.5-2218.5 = 31.12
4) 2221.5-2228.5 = 27.21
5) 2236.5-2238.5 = 23.48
